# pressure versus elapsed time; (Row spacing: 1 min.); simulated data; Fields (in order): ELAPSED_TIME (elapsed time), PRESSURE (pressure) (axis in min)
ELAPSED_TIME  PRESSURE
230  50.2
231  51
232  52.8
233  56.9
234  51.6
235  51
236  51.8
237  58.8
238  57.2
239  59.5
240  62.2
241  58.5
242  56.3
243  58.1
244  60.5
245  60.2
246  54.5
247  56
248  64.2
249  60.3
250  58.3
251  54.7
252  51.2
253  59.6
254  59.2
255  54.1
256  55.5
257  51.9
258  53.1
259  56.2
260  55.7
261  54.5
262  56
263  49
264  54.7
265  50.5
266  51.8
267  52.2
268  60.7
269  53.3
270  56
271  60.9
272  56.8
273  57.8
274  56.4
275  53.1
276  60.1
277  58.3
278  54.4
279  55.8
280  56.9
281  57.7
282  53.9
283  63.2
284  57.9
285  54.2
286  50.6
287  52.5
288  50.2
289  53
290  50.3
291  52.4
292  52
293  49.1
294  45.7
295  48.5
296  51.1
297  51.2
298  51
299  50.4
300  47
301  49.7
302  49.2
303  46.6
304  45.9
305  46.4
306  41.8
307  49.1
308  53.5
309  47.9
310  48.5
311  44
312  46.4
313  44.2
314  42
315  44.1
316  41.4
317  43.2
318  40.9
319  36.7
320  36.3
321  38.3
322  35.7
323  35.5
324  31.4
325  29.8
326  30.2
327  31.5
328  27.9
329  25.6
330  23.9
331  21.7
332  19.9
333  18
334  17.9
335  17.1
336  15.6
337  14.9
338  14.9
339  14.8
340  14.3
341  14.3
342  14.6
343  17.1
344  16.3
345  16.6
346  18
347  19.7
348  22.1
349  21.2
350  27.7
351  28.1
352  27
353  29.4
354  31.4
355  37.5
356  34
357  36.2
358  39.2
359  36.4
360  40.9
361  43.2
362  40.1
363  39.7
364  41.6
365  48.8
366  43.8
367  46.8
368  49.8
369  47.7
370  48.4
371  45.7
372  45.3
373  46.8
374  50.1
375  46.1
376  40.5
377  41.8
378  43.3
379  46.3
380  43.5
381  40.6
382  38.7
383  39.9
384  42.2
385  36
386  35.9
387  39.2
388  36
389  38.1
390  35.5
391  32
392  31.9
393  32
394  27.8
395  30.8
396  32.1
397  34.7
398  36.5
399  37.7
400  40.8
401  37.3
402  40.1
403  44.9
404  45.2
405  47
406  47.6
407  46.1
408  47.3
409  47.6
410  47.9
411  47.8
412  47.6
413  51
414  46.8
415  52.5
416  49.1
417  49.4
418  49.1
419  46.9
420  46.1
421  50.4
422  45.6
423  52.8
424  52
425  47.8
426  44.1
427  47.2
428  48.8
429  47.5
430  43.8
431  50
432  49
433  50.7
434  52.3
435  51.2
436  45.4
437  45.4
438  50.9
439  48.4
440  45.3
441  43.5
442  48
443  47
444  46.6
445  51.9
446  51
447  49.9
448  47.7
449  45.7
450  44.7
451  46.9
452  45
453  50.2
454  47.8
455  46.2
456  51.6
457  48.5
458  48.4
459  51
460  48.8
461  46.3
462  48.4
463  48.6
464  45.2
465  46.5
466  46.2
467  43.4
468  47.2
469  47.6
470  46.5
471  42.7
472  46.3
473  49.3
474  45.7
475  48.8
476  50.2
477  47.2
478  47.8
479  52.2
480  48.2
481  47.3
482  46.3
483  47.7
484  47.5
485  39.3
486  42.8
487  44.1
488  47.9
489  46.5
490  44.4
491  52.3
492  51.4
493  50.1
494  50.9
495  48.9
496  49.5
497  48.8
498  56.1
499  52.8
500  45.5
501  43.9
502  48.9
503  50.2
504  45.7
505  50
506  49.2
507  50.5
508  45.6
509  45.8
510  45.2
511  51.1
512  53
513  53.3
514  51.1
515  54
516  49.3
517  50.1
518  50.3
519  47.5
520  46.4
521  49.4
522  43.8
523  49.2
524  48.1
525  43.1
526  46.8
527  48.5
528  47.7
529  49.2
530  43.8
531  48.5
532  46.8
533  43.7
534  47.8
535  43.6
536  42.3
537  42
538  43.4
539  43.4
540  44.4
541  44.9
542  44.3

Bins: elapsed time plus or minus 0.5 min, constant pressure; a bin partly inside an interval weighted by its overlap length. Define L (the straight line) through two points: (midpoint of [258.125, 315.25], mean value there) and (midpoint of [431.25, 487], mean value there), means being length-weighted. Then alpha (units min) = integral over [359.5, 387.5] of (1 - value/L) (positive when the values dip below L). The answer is 3.6 min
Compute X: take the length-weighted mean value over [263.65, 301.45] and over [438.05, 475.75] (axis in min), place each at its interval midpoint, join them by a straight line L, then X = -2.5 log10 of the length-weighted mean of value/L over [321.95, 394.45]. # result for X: 0.49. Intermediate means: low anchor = 53.7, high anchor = 47.4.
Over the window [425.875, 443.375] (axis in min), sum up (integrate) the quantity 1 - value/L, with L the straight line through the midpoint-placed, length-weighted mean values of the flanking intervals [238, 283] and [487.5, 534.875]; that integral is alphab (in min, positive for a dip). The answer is 1.1 min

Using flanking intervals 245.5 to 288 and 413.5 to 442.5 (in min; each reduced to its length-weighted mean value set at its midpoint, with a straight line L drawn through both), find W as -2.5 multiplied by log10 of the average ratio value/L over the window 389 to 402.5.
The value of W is 0.39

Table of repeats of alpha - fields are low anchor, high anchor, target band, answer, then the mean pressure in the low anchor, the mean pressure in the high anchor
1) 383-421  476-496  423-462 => -3.18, 41.6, 47.6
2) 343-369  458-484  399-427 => -4.53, 33.4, 47.4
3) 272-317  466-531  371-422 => 7.36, 50.8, 48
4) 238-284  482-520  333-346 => 9.17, 56.6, 48.6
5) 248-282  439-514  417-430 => 0.47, 55.8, 47.9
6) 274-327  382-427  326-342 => 9.16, 47.6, 42.5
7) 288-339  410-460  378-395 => 2.78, 38.9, 48.3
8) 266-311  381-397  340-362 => 7.57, 52.5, 35.4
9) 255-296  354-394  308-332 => 5.73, 54.3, 40.8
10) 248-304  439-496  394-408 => 2.77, 54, 47.5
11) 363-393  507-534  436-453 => -0.97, 41.9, 48.2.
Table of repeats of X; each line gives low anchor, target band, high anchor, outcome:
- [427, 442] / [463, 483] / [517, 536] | 0.01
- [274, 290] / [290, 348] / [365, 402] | 0.40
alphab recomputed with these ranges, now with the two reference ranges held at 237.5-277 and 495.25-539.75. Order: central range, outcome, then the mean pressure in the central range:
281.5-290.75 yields 0.3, 53.9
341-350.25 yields 6.0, 18.8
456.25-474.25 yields 0.9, 47.1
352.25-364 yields 3.5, 37.1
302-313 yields 1.6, 47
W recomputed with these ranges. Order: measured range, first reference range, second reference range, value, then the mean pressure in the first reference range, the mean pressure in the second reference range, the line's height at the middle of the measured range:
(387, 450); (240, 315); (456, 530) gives 0.114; 53.3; 48.1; 49.9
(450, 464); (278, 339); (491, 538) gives -0.038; 41.6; 48.2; 46.4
